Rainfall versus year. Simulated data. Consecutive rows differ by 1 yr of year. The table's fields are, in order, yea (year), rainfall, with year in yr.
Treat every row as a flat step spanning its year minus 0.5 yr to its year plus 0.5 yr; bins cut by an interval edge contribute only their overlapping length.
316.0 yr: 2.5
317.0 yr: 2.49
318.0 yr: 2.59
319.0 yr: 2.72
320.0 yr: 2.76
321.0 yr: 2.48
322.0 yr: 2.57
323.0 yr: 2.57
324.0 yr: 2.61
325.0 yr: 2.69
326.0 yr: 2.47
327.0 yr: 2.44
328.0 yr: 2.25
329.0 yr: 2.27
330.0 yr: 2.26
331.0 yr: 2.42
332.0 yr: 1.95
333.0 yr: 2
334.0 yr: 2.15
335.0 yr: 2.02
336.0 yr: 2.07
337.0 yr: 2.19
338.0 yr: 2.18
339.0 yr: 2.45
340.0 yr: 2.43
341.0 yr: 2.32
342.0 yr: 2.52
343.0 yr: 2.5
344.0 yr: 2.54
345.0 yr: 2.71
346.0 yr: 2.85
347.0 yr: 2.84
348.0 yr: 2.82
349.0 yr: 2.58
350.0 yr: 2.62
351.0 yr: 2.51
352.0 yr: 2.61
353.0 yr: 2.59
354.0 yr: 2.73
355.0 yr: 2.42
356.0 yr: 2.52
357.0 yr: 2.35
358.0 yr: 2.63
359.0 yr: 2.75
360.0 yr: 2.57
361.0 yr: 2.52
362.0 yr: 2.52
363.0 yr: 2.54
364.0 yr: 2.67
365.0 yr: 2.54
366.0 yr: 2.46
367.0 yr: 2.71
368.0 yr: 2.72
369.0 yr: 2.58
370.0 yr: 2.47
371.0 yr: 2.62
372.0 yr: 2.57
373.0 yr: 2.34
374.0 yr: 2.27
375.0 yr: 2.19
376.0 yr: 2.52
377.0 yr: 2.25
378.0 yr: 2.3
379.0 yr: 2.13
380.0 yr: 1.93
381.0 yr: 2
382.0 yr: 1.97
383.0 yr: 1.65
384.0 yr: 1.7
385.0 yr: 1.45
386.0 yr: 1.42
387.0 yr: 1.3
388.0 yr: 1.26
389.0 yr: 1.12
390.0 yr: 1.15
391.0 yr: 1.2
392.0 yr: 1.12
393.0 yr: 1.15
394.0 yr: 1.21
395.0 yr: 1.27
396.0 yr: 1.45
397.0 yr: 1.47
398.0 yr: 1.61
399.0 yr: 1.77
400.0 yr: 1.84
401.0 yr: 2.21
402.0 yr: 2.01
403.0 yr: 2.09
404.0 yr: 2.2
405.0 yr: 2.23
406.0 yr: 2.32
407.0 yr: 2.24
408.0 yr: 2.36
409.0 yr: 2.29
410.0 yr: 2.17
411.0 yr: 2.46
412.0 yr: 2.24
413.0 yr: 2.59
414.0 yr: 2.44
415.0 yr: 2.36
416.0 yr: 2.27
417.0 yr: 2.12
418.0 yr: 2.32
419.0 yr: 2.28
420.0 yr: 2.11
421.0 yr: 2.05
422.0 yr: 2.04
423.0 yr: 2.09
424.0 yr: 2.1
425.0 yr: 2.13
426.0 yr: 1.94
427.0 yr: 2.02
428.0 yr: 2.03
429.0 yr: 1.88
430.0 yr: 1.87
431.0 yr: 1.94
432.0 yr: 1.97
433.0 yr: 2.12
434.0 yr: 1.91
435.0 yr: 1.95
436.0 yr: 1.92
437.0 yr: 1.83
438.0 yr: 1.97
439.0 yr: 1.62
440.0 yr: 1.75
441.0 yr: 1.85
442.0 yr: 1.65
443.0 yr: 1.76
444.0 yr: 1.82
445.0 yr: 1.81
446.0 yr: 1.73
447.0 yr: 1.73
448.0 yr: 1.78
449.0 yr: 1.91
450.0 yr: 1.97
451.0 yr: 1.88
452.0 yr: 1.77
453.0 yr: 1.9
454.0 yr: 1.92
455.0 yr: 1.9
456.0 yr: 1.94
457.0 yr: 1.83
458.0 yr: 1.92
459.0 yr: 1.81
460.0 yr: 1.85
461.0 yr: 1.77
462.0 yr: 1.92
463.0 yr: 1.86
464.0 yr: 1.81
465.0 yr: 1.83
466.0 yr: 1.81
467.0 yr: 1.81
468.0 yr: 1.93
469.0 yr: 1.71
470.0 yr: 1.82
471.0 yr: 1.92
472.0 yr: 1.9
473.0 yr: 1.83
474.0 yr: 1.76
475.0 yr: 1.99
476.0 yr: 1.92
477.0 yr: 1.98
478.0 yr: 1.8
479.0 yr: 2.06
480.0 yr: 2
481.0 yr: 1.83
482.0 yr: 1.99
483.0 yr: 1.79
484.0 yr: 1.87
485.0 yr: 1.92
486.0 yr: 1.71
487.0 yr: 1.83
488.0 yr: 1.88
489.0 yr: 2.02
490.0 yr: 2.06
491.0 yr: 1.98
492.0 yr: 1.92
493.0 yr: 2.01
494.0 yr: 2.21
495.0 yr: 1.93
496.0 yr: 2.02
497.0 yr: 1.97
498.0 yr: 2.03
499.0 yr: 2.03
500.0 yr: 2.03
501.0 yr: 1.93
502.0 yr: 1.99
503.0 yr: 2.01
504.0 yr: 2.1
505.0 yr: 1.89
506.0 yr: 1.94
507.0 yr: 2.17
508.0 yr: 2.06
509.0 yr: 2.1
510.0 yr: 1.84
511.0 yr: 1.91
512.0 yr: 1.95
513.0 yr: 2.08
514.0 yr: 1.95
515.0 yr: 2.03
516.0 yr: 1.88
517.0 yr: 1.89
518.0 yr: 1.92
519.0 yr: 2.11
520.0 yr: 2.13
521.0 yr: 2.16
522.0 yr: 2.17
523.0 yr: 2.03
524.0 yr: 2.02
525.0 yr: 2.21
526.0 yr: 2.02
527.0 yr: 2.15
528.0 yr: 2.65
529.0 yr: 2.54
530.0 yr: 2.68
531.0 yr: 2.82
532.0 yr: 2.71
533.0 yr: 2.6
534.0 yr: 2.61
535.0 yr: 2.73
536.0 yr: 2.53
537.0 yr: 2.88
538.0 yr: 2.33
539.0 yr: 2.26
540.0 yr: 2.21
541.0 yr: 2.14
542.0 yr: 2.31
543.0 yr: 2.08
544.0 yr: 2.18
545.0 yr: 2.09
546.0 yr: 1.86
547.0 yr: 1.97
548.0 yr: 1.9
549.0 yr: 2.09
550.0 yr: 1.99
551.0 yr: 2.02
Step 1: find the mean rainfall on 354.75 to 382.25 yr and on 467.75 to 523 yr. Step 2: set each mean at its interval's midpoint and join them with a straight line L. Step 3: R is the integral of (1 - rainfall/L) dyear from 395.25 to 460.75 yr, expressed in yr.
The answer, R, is 6.8 yr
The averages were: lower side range 2.44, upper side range 1.96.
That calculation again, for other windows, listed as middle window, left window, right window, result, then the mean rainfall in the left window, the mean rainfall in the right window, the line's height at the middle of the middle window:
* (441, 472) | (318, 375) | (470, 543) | 5.30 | 2.49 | 2.09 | 2.22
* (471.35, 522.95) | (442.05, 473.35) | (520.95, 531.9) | 3.67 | 1.84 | 2.33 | 2.12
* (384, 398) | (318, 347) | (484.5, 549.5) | 6.16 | 2.42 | 2.13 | 2.33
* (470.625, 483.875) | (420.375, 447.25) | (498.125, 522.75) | 0.43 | 1.91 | 2.01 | 1.97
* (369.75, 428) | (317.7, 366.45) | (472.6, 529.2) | 8.53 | 2.48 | 2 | 2.31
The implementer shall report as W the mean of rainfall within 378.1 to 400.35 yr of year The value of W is 1.52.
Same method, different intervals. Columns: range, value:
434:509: 1.9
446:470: 1.85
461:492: 1.88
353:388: 2.29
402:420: 2.28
